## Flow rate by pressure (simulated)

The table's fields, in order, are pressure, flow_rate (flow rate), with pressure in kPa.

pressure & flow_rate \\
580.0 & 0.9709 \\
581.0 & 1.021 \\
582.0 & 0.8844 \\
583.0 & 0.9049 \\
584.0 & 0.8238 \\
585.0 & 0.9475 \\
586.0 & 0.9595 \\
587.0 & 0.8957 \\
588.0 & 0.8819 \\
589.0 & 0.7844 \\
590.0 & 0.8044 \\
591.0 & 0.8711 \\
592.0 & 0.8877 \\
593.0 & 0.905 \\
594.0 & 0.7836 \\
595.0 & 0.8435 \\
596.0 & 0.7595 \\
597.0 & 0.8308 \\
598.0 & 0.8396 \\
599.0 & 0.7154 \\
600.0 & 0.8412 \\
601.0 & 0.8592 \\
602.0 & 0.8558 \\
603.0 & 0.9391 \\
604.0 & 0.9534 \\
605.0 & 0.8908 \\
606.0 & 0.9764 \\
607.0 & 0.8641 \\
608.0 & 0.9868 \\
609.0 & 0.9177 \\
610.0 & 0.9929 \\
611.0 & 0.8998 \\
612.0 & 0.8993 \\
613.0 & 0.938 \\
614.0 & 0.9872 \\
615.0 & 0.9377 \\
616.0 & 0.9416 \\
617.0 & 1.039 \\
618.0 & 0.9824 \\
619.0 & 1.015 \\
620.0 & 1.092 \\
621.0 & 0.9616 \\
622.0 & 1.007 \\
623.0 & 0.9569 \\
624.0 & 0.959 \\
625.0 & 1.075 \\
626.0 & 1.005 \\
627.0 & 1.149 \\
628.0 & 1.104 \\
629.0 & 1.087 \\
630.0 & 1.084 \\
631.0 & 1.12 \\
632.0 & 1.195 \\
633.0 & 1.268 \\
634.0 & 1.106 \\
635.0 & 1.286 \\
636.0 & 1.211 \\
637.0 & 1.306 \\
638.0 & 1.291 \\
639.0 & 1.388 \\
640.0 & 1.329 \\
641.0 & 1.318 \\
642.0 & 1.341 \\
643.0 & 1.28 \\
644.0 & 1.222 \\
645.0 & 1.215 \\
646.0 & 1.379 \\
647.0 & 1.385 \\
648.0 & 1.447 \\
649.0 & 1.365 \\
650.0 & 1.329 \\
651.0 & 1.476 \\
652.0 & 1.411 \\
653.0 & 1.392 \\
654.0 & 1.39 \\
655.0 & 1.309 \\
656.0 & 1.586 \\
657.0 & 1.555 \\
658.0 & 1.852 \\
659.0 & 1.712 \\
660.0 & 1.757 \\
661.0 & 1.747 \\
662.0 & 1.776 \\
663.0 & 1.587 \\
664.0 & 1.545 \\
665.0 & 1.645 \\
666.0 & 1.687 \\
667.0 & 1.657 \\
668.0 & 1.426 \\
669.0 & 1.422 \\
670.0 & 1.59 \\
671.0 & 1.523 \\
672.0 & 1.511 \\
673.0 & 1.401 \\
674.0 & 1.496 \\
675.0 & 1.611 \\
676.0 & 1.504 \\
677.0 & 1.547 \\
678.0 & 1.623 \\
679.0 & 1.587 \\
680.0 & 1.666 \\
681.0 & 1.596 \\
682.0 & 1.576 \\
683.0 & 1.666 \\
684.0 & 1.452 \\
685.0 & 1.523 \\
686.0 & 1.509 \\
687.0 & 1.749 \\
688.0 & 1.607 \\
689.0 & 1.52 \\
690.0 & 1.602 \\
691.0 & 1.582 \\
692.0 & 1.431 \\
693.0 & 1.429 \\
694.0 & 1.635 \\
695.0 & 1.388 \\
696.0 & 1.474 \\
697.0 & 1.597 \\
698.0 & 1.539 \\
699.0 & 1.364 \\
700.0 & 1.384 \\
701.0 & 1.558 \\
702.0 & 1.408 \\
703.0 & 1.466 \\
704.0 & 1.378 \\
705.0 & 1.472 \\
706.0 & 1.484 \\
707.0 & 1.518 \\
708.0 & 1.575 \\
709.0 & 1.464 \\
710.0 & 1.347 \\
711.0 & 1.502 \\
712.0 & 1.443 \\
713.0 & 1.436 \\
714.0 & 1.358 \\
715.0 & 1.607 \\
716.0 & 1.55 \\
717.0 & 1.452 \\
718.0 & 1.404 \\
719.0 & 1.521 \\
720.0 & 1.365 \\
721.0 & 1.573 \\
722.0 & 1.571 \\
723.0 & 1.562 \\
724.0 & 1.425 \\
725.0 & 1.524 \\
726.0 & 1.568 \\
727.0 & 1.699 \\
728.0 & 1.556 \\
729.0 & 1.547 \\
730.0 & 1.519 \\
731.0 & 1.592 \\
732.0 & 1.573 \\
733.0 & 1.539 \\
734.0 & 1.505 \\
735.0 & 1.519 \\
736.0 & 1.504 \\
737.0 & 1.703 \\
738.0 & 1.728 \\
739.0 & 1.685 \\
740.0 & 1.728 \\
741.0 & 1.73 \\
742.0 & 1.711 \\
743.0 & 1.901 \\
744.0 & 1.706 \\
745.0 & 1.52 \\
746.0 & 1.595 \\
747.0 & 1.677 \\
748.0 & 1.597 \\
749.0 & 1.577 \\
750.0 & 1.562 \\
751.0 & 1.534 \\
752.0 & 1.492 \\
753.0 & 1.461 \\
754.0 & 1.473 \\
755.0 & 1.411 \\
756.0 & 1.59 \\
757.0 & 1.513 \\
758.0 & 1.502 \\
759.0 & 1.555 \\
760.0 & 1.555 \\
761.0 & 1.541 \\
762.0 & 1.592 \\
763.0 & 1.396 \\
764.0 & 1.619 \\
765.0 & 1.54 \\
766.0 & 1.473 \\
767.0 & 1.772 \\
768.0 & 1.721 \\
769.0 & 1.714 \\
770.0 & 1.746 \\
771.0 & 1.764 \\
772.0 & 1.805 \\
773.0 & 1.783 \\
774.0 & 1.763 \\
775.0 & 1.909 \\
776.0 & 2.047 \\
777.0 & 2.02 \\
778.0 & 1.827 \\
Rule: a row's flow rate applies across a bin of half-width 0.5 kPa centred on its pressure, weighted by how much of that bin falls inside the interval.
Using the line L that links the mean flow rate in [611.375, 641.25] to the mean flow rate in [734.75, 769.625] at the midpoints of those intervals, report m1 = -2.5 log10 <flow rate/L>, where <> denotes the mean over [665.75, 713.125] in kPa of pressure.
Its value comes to -0.13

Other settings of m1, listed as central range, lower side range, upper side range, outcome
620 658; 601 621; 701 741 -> -0.14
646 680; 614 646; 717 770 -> -0.21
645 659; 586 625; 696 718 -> -0.24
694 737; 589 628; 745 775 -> -0.07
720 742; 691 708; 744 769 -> -0.04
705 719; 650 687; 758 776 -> 0.10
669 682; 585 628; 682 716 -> -0.15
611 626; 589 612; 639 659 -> 0.09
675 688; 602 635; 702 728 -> -0.20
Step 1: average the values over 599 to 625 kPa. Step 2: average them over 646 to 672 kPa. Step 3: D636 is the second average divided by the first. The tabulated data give 1.63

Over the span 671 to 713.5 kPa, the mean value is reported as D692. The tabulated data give 1.51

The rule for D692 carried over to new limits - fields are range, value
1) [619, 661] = 1.29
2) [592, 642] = 1.02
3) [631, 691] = 1.48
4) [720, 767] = 1.57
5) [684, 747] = 1.54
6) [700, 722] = 1.47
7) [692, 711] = 1.47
